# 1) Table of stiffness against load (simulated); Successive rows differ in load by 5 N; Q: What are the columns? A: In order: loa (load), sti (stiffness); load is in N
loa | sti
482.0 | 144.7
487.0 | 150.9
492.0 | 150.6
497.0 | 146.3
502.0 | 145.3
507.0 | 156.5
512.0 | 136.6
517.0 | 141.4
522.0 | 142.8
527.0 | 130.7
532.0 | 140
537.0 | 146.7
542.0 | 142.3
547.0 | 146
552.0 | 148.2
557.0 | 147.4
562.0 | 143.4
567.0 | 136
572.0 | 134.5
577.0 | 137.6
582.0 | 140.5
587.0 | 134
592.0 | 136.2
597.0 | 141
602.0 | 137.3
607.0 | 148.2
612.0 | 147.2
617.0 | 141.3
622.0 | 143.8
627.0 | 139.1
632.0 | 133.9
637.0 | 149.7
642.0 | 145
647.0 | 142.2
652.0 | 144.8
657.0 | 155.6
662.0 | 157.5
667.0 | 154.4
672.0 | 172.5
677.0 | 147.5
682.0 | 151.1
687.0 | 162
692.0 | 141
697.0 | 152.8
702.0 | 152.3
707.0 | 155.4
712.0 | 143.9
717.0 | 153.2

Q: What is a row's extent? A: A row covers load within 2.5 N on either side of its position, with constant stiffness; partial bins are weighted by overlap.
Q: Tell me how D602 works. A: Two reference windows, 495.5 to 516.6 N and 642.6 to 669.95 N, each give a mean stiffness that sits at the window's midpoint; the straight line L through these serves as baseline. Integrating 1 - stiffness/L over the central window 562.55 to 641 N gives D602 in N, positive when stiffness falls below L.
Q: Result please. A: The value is 4.6 N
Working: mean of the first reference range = 146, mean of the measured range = 140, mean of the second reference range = 151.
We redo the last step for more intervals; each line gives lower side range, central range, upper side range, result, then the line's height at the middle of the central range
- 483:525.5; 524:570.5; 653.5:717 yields 1.76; 148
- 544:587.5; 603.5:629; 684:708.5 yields 0.32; 146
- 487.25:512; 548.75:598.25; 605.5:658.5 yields 2.11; 146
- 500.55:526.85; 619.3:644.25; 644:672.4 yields 1.48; 151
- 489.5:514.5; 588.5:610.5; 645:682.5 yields 1.49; 151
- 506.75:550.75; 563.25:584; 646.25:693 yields 1.18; 146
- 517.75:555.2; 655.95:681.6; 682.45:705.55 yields -1.11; 151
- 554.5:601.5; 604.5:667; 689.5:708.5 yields -0.77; 144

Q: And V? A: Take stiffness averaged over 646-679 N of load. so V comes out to 154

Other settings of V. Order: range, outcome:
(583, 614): 141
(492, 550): 144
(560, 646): 141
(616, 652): 142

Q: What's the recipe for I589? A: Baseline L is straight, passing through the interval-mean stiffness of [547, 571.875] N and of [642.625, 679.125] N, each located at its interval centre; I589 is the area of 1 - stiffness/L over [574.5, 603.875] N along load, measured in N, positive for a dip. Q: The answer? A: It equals 1.7 N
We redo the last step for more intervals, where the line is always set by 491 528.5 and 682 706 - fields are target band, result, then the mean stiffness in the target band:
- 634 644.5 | 0.2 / 147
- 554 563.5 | 0.0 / 146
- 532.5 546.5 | 0.1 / 144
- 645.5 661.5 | 0.1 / 149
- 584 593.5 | 0.8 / 135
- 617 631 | 0.8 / 141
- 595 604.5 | 0.6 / 139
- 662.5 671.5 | -0.5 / 159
